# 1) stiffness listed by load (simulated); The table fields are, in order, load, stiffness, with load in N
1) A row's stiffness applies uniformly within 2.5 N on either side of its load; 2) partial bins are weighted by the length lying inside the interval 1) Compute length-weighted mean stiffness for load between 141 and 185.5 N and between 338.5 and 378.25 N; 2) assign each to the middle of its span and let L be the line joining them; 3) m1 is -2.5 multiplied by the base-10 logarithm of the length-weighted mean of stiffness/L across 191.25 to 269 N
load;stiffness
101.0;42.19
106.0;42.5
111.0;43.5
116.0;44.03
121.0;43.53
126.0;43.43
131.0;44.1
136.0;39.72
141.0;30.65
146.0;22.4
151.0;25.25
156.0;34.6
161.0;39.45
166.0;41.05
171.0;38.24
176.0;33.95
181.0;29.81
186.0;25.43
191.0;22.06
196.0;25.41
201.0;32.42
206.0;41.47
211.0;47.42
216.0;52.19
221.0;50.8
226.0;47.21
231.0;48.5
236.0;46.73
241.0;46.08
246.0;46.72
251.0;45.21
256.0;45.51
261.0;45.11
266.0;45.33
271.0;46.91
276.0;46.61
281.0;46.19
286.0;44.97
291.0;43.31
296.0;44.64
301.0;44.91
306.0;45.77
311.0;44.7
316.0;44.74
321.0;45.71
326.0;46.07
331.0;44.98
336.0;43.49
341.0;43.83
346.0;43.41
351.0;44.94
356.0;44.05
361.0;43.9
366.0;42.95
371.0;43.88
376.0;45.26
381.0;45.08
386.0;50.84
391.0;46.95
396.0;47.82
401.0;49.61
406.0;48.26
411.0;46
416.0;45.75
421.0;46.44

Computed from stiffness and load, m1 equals -0.194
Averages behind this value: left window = 32.6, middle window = 43.8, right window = 44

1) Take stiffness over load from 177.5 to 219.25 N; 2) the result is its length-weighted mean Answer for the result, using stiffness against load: 34.8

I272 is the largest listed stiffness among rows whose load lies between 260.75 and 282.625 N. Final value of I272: 46.91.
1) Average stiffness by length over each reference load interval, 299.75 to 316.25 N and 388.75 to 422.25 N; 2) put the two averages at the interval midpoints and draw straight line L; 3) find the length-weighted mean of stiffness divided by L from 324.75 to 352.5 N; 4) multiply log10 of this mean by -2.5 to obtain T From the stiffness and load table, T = 0.034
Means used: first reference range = 45.1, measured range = 44.4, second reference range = 47.3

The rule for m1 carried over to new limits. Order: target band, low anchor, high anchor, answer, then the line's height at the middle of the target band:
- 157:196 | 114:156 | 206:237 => 0.27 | 42.1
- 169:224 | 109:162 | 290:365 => 0.09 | 39.5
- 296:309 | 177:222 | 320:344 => -0.06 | 42.7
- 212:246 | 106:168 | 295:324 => -0.16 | 41.7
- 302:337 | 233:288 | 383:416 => 0.04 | 46.8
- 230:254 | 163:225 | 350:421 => -0.18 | 39.3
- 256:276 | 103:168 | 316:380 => -0.10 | 41.9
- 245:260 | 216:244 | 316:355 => 0.04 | 47.5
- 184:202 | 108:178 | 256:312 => 0.48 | 40.3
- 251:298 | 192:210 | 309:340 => -0.13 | 40.2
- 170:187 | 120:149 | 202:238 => 0.30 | 42.1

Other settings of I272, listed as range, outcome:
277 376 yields 46.19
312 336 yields 46.07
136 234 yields 52.19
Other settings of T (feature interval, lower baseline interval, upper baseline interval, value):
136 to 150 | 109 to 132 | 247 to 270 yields 0.46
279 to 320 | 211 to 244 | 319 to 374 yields 0.02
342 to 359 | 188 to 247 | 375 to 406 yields 0.06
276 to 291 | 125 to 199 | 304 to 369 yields -0.11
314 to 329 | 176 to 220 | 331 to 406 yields -0.07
